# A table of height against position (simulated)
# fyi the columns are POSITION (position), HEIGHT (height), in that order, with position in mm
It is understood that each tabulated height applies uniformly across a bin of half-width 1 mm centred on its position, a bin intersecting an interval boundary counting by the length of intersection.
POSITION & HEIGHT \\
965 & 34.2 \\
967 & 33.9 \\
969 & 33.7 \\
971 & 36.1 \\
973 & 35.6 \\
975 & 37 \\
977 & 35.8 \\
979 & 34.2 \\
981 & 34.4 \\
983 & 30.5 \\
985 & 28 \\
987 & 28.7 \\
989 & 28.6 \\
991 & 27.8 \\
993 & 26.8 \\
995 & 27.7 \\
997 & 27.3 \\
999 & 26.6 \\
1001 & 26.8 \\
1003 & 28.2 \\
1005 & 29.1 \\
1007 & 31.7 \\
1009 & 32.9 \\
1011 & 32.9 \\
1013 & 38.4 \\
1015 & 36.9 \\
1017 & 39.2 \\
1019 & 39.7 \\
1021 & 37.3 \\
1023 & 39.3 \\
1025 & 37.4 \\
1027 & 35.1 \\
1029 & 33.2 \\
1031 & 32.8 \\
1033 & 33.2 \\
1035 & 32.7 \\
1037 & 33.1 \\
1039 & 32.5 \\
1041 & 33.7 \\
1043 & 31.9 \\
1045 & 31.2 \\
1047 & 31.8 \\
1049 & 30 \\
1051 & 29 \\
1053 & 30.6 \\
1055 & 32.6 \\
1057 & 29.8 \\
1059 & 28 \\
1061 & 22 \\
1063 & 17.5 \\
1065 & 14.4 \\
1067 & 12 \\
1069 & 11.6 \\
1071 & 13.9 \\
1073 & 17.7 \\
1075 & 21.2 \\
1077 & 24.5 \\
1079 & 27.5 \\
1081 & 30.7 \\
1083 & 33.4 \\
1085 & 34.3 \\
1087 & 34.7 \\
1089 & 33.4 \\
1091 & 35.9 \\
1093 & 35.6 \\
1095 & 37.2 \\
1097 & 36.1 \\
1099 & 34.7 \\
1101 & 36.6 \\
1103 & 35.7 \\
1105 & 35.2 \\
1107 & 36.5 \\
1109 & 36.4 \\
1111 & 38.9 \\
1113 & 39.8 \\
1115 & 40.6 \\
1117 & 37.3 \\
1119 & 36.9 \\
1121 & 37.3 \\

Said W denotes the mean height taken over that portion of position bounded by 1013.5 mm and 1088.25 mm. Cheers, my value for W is 29.4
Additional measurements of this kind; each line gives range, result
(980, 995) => 29.2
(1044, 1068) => 25.7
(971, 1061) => 32.2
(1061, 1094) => 24.8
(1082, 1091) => 34.2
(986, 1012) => 28.9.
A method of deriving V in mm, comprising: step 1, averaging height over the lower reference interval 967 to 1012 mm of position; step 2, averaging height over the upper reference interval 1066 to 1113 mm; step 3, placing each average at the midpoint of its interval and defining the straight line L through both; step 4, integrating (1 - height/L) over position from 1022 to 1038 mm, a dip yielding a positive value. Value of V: -2.0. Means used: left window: 31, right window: 30.4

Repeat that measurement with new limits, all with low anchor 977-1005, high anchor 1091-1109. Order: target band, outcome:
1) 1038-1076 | 9.50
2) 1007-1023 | -3.10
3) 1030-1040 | -0.30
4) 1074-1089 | 2.20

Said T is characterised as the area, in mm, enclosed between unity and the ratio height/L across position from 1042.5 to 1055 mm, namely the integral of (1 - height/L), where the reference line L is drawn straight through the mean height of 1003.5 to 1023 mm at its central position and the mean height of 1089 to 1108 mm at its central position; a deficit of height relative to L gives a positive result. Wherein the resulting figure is 1.65 mm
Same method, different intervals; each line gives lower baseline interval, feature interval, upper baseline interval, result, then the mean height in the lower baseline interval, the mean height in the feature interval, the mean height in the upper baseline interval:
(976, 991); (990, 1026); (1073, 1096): -1.59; 31.2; 32.6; 31.1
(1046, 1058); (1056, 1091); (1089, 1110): 9.41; 30.6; 24.3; 35.9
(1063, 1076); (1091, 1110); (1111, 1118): -2.73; 15.3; 36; 39.2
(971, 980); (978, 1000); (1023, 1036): 3.89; 35.7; 29.1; 34.5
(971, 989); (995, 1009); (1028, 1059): 1.70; 33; 28.6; 31.7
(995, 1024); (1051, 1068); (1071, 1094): 3.80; 33.1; 23.7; 29.2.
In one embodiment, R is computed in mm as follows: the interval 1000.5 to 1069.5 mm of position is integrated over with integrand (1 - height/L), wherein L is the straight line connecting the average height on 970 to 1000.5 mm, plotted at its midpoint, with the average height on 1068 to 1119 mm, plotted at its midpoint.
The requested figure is 1.61 mm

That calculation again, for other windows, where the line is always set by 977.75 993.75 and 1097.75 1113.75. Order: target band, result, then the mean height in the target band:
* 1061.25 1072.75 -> 6.61 mm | 14.7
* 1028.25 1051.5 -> 0.60 mm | 32.1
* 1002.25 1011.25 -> 0.09 mm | 30.9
